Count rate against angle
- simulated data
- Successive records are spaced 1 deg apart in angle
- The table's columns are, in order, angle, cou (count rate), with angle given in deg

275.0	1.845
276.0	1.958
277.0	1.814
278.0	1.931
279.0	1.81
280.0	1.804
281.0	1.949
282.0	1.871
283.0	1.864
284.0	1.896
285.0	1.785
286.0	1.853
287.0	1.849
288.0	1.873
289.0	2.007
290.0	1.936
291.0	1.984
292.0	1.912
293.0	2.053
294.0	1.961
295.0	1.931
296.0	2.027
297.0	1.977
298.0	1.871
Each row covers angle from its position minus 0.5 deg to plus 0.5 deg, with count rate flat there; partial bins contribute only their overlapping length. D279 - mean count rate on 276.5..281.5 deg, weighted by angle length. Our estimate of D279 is 1.86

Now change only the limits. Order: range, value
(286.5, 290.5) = 1.92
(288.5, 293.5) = 1.98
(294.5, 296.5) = 1.98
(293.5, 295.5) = 1.95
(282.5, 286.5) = 1.85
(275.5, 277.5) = 1.89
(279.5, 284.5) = 1.88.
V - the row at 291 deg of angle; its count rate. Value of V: 1.984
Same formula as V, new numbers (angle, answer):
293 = 2.053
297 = 1.977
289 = 2.007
